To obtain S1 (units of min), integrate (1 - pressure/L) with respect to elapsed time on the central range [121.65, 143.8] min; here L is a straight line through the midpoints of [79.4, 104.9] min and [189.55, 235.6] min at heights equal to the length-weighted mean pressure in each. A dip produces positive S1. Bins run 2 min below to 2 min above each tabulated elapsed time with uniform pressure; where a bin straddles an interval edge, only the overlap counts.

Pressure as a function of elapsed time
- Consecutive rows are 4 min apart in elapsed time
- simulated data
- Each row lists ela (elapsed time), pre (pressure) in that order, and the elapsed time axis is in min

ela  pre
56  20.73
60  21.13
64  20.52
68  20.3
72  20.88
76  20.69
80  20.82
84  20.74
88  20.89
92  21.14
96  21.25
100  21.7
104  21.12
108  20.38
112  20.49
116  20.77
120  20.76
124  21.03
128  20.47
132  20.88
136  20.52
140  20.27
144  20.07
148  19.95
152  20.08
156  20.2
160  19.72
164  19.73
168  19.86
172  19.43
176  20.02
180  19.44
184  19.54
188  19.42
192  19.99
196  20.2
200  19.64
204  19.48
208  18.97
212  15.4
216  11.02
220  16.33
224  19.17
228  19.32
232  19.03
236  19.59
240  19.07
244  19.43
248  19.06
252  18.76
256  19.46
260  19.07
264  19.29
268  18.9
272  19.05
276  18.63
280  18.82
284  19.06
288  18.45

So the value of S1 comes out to -0.5 min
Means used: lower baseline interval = 21.1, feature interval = 20.6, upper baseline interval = 18.1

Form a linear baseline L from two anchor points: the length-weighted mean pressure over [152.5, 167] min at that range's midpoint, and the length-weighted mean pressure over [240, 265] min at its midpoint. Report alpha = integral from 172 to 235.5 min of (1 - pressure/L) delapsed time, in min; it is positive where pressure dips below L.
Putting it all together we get 3.4 min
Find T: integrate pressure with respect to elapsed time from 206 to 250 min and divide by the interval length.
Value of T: 17.9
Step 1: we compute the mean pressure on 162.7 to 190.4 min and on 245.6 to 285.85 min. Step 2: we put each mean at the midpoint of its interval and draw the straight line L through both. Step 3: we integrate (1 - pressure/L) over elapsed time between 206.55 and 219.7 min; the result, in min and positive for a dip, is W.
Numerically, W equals 2.9 min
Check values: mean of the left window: 19.6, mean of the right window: 19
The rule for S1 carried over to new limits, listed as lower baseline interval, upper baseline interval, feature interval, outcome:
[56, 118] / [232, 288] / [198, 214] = 1.02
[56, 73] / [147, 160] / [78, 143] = -1.47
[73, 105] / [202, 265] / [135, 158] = -0.27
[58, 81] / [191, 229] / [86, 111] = -1.15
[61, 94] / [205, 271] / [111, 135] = -0.82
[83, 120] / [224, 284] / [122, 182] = 0.66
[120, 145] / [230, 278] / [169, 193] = 0.43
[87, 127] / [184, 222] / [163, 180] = -0.73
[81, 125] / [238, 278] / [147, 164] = 0.28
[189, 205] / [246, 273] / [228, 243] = 0.09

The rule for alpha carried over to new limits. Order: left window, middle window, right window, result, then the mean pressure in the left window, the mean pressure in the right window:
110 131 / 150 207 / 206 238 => -3.0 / 20.7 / 17.4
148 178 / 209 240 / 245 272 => 3.3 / 19.9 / 19.1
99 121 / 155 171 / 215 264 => 0.0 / 20.8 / 18.5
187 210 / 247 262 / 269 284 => 0.0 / 19.6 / 18.9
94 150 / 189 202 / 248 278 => -0.1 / 20.7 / 19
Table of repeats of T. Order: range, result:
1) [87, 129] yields 20.9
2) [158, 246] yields 18.8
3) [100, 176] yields 20.3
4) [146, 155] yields 20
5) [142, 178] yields 19.9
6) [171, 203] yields 19.7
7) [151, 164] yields 20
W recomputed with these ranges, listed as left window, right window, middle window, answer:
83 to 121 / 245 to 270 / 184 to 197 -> 0.1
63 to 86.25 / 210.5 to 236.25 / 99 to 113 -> -0.7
